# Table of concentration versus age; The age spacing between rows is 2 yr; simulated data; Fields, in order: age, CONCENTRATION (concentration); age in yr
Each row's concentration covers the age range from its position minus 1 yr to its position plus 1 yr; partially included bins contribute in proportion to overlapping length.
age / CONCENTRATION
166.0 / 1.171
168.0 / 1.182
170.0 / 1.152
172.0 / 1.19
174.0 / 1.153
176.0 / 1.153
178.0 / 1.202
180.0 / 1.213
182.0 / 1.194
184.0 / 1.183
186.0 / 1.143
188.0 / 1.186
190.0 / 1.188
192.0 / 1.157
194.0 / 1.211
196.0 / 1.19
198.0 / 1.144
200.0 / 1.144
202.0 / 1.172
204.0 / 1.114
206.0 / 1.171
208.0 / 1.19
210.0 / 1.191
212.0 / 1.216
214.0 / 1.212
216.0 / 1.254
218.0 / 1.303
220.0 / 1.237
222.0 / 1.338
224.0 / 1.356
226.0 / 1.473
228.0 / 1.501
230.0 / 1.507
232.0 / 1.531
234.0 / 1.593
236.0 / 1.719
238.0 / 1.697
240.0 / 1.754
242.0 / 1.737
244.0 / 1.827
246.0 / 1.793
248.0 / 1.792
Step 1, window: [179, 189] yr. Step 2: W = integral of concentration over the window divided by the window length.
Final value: 1.18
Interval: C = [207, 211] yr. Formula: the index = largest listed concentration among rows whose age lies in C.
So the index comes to 1.191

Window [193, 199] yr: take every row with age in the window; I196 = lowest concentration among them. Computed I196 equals 1.144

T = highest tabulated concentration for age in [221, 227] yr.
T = 1.473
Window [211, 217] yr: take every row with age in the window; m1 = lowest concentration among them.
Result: 1.212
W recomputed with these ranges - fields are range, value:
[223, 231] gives 1.46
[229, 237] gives 1.59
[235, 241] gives 1.72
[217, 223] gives 1.29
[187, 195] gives 1.19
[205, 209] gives 1.18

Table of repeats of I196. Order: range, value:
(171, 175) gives 1.153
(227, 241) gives 1.501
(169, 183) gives 1.152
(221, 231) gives 1.338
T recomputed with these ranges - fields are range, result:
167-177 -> 1.19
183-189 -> 1.186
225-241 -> 1.754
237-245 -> 1.827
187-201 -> 1.211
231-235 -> 1.593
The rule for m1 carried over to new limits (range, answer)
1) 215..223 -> 1.237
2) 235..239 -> 1.697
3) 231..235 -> 1.531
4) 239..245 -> 1.737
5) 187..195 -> 1.157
